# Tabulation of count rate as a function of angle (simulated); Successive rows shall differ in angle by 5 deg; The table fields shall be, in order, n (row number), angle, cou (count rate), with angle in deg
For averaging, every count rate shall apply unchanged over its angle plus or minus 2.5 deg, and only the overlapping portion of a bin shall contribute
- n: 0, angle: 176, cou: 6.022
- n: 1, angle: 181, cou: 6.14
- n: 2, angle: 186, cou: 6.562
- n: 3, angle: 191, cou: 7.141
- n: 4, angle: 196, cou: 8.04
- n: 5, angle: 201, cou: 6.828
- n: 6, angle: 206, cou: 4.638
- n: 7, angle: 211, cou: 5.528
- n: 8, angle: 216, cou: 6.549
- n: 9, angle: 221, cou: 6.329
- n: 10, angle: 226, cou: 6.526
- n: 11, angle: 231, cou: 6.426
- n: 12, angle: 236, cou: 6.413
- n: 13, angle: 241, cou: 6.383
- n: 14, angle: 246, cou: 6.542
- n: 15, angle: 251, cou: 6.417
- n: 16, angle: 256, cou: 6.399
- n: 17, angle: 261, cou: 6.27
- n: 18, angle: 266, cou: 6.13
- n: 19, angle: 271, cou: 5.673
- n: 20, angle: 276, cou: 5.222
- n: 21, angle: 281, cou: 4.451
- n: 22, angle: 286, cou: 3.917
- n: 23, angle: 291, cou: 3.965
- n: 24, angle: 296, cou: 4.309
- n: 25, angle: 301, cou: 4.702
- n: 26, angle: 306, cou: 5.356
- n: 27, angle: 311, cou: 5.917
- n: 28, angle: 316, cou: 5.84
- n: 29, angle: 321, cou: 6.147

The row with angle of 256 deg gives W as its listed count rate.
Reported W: 6.399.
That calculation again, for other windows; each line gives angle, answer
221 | 6.329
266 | 6.13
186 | 6.562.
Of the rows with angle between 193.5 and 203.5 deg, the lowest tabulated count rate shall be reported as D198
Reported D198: 6.828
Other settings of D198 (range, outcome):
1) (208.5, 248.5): 5.528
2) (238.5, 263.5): 6.27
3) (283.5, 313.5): 3.917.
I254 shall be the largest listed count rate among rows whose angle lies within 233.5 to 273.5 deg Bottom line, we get 6.542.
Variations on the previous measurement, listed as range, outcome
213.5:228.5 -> 6.549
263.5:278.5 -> 6.13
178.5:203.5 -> 8.04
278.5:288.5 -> 4.451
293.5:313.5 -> 5.917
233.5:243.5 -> 6.413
